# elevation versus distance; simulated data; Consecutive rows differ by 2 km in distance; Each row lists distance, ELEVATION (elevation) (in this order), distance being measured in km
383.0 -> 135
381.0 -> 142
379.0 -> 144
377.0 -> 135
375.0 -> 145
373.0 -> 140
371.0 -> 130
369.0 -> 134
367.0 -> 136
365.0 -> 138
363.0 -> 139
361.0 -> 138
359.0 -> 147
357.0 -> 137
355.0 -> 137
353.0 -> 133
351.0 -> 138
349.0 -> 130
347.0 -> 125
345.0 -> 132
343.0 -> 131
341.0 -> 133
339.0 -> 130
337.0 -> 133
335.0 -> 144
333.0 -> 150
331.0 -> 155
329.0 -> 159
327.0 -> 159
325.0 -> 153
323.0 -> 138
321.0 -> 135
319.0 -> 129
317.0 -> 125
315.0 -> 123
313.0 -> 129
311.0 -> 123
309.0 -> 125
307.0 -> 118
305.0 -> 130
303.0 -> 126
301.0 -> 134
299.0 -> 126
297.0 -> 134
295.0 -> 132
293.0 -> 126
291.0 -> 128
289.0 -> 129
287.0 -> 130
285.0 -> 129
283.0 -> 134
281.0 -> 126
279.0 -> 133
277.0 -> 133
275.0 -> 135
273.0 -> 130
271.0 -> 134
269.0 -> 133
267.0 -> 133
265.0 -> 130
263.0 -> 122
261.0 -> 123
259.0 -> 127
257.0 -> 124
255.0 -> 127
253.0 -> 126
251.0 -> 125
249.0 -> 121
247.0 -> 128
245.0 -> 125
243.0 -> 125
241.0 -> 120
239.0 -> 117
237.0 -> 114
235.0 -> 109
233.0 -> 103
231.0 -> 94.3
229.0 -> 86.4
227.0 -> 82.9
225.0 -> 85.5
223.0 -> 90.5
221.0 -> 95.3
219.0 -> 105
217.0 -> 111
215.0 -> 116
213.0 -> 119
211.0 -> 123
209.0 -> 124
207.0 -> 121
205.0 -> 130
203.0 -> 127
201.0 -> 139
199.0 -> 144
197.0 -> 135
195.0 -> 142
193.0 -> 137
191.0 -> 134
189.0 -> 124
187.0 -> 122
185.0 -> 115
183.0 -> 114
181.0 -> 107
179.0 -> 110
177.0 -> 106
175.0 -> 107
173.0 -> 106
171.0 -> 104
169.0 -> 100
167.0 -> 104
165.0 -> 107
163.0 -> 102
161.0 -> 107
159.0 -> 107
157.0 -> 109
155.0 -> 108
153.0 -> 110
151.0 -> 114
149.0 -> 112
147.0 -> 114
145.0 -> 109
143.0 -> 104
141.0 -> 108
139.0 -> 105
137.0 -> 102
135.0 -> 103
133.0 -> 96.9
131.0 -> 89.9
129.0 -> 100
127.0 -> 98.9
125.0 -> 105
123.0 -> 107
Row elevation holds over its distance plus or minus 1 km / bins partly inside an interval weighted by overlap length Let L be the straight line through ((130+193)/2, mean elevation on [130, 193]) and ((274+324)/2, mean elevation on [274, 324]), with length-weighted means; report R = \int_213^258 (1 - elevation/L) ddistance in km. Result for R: 3.5 km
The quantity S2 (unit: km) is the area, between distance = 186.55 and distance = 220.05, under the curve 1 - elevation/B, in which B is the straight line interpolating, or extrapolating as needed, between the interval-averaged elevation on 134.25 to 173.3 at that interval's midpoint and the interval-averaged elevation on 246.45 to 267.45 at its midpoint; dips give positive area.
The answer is -3.2 km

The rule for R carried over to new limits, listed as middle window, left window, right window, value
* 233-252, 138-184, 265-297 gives 0.62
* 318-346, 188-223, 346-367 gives -1.52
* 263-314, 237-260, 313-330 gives 1.06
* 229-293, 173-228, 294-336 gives 1.40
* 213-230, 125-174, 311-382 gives 2.76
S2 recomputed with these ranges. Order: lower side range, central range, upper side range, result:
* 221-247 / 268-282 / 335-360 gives -2.0 km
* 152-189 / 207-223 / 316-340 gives 0.8 km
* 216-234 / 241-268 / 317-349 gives -4.7 km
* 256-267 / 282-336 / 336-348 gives -2.3 km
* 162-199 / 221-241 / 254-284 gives 4.0 km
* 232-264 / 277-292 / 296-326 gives -0.5 km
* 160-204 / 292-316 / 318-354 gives 1.4 km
